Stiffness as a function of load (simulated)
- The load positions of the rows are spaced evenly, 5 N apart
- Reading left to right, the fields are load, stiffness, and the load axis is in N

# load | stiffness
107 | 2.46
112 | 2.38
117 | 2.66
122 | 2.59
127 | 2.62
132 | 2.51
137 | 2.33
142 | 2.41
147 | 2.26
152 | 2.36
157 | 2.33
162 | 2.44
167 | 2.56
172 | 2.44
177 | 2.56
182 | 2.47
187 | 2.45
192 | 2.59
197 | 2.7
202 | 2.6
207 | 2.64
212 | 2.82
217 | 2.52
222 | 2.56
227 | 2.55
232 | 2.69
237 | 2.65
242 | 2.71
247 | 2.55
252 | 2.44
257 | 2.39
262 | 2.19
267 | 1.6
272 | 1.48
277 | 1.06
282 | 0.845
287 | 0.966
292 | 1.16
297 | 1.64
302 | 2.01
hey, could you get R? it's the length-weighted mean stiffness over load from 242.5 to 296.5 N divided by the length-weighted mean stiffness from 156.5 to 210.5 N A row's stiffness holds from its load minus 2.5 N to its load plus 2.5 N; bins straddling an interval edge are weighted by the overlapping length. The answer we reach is 0.7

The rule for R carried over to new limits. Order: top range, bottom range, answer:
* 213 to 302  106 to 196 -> 0.81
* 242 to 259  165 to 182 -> 0.99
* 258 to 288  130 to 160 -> 0.60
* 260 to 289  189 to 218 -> 0.51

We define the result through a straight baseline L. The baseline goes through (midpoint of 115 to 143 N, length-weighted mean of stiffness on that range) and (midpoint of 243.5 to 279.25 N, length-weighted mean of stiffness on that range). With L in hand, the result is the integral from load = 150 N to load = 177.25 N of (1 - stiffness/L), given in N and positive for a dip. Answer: -0.7 N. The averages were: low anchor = 2.52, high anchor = 1.99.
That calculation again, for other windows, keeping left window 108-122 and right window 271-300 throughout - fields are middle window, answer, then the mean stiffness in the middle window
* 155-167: -1.45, 2.42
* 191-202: -4.40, 2.64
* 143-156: -0.39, 2.32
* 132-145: -0.27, 2.39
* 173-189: -3.82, 2.49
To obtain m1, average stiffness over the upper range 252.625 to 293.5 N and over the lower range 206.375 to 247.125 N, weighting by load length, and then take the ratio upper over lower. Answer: 0.6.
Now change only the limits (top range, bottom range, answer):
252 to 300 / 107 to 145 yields 0.62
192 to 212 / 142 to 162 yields 1.14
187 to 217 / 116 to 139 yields 1.04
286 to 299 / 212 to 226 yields 0.49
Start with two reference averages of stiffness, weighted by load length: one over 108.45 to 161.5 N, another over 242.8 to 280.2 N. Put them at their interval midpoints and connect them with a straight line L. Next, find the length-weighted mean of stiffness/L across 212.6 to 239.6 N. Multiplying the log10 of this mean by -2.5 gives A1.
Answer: -0.23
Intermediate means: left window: 2.45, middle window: 2.61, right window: 1.97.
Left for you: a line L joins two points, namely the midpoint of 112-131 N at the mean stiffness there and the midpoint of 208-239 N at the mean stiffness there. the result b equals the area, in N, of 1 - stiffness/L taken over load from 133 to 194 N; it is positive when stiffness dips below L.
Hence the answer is 4.0 N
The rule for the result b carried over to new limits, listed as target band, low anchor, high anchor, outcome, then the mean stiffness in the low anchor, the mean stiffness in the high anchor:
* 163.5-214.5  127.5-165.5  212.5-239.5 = -1.4 N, 2.39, 2.61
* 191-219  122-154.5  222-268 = -2.4 N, 2.43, 2.45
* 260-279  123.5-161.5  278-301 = -2.8 N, 2.41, 1.2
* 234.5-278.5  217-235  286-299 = -2.7 N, 2.59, 1.27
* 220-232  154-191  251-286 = -3.4 N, 2.47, 1.65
